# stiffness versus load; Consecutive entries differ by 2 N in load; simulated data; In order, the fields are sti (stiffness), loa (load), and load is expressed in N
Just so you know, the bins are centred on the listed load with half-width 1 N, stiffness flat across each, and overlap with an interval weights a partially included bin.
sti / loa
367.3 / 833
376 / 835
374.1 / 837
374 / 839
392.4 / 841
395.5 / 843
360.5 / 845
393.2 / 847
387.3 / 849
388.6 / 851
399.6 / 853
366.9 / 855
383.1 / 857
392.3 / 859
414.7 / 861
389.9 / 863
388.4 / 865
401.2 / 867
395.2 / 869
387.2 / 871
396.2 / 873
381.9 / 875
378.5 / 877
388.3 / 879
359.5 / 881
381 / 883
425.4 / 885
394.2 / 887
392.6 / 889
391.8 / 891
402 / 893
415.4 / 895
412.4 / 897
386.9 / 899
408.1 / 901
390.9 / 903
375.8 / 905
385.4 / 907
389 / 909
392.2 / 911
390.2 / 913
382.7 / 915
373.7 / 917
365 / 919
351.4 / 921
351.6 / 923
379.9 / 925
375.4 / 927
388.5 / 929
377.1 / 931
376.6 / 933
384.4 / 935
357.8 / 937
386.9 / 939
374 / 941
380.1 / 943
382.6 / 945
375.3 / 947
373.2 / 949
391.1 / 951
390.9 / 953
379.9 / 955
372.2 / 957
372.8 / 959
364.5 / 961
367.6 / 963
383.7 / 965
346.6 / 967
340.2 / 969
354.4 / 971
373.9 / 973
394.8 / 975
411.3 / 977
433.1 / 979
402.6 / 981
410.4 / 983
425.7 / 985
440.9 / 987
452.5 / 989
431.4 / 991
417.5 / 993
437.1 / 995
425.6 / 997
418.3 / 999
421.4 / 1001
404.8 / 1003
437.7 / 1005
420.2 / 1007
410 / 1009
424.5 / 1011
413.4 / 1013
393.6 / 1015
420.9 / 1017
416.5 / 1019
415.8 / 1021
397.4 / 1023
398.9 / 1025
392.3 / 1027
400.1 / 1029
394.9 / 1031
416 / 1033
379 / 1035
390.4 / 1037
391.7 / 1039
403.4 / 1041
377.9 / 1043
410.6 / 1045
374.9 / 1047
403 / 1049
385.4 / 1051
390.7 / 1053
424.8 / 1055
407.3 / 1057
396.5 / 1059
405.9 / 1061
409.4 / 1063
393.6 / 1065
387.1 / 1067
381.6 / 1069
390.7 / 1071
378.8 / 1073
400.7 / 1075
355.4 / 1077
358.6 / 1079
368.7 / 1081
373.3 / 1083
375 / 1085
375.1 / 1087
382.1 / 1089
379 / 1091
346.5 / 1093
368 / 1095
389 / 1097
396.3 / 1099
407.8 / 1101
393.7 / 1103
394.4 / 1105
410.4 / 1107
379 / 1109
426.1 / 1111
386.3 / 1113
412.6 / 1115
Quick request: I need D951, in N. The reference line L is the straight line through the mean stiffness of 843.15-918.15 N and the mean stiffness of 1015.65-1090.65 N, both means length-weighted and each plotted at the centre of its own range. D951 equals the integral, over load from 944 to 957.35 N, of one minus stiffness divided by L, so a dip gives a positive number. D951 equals 0.3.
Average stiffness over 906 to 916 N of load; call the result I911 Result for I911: 388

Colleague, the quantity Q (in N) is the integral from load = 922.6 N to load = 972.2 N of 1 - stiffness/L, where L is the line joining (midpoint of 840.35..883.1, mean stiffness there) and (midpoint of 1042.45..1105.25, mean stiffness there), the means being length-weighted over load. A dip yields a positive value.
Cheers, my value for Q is 1.8 N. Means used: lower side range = 387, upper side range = 387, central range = 373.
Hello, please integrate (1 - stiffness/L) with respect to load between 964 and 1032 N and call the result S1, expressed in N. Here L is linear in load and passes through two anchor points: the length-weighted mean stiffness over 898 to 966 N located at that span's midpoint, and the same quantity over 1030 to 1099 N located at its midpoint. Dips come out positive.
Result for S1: -4.4 N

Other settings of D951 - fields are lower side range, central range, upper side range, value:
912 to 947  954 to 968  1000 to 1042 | 0.6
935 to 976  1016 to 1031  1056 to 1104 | -1.0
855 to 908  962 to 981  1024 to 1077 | 0.7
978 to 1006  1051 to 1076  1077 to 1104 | -0.4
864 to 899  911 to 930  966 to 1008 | 1.2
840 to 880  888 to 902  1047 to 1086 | -0.4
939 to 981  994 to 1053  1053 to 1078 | -2.7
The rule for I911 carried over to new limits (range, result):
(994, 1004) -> 421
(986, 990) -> 447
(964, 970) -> 357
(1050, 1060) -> 401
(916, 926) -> 364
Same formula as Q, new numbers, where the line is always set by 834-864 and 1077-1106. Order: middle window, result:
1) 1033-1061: -1.2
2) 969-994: -1.8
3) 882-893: -0.4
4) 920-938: 0.6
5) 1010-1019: -0.8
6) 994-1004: -1.1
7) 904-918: 0.0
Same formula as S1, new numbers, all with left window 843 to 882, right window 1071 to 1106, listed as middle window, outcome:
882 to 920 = -0.6 N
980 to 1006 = -2.9 N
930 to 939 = 0.2 N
